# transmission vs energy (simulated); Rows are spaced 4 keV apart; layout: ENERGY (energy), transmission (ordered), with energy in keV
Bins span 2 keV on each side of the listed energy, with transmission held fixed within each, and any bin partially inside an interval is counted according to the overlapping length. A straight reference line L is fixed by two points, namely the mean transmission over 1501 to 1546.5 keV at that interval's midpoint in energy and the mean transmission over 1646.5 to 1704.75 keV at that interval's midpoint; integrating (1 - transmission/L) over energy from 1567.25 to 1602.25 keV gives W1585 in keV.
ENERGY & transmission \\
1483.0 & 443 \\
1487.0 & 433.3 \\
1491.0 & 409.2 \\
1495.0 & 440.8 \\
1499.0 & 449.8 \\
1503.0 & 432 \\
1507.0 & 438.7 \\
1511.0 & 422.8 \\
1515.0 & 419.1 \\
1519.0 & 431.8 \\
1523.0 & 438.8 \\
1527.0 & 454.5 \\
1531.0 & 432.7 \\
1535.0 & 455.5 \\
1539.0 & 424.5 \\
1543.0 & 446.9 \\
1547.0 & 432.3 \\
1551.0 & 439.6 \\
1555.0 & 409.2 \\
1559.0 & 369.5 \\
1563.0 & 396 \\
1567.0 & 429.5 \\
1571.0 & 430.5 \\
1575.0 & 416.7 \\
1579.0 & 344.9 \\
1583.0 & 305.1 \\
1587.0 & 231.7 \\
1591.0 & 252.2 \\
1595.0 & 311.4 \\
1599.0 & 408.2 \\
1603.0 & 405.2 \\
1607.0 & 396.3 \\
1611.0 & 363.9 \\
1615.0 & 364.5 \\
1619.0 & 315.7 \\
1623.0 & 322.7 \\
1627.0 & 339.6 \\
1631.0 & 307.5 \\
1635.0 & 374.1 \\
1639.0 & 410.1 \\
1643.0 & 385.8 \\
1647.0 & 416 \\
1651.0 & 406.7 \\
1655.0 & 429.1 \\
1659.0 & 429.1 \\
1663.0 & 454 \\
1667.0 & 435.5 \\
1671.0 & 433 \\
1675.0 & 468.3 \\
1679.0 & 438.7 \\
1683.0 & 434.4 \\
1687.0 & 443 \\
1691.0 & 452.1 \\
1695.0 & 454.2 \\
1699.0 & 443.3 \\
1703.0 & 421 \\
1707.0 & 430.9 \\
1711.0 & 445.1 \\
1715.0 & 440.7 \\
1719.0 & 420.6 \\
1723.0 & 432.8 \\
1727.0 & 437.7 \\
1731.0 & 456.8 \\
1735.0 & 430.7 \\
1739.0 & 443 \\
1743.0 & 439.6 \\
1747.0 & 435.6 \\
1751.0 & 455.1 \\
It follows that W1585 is 7.4 keV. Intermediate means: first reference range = 436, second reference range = 438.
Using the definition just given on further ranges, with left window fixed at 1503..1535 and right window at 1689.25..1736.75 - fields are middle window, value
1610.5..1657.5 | 7.2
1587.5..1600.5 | 3.8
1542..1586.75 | 4.3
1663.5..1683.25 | -0.2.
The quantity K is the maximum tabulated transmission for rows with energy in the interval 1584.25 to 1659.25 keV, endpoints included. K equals 429.1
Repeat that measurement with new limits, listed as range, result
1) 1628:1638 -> 374.1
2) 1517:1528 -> 454.5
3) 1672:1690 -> 468.3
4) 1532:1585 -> 455.5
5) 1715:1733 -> 456.8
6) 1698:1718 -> 445.1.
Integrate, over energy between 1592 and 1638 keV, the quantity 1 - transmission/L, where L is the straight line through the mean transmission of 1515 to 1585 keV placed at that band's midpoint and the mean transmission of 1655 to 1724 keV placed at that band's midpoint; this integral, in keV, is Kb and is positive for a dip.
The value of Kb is 7.8 keV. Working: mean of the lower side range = 415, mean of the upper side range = 440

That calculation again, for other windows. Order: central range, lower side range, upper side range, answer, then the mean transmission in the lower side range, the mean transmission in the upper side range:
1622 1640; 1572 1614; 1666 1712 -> 1.7 keV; 346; 442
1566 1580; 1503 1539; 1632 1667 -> 0.6 keV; 436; 411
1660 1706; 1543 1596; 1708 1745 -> -2.6 keV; 371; 438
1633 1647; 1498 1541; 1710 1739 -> 1.4 keV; 436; 438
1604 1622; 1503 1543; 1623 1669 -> 2.0 keV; 436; 396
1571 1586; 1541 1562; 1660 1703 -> 2.3 keV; 418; 444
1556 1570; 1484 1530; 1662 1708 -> 1.1 keV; 434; 442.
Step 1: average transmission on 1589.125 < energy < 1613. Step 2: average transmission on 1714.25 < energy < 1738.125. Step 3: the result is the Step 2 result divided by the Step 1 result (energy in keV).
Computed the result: 1.2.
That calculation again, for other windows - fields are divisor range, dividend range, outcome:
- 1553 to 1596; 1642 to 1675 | 1.20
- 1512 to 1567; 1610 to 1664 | 0.89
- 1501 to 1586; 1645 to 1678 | 1.04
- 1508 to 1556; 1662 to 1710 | 1.02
